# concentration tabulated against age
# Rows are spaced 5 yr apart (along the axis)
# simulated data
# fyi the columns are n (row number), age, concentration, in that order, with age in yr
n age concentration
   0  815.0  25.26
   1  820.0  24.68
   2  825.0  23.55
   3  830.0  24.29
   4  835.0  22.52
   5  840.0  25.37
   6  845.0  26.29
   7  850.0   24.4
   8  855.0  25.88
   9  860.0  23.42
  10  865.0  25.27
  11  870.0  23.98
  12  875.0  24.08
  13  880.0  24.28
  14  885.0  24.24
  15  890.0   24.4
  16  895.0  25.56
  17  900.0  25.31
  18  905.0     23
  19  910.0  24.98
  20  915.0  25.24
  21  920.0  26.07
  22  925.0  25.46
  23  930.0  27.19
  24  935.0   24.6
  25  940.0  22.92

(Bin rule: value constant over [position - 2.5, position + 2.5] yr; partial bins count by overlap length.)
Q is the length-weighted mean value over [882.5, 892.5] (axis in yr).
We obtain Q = 24.3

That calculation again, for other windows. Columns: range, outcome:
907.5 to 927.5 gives 25.4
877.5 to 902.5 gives 24.8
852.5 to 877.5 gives 24.5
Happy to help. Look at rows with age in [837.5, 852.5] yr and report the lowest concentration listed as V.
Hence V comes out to 24.4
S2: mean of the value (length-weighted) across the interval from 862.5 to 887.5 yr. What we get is 24.4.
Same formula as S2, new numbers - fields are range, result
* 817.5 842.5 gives 24.1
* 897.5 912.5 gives 24.4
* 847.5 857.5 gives 25.1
